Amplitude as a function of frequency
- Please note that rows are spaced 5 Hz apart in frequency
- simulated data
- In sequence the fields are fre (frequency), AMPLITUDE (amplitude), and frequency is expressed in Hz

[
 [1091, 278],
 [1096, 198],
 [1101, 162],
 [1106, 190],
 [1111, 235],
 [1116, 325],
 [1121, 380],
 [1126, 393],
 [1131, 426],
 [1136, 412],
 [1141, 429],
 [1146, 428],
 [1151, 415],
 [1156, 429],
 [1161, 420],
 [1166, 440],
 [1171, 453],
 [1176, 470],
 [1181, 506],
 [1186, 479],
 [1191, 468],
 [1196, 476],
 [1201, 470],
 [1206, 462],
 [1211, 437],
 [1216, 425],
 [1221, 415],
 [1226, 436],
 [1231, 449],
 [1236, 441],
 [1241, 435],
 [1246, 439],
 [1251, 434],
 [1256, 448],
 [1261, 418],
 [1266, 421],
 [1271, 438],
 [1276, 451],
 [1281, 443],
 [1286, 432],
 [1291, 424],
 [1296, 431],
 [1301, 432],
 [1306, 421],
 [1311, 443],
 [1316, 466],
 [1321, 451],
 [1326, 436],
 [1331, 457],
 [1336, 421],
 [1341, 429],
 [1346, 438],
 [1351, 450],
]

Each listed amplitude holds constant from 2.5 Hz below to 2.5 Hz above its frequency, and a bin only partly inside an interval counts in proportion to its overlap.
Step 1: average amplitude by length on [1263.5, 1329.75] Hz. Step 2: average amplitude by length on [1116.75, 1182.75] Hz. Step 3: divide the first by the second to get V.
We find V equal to 1.03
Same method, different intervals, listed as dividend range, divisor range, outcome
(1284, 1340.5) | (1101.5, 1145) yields 1.28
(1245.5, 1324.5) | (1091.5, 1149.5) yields 1.34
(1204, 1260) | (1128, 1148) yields 1.03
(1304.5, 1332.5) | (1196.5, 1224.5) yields 1.00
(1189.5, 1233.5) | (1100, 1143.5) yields 1.34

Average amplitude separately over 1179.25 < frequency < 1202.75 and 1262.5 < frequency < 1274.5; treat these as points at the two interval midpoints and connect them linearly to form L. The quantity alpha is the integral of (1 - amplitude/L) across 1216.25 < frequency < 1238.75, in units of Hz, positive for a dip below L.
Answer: 1.08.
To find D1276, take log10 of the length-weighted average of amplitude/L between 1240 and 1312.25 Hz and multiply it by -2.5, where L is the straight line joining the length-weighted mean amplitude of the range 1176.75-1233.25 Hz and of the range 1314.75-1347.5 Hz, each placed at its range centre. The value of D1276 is 0.04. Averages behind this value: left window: 457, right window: 442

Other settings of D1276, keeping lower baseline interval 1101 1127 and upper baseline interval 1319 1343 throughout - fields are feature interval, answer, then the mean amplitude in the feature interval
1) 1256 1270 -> -0.095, 427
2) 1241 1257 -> -0.154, 439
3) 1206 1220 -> -0.219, 435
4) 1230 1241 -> -0.189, 442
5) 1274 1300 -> -0.072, 436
